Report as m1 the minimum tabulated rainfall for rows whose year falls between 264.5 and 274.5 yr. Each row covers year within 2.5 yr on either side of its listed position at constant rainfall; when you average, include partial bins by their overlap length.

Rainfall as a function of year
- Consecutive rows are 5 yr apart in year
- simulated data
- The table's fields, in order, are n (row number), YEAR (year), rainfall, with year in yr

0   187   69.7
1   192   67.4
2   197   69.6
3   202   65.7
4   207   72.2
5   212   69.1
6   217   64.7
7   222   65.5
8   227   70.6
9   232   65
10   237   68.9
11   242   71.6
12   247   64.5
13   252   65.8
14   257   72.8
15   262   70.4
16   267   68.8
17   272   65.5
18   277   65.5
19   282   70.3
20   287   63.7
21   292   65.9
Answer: 65.5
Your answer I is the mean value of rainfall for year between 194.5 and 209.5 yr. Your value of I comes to 69.2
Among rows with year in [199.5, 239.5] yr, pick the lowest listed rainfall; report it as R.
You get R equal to 64.7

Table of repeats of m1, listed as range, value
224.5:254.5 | 64.5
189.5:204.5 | 65.7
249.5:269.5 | 65.8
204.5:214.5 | 69.1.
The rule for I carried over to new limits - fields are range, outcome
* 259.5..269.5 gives 69.6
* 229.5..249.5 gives 67.5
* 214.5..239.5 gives 66.9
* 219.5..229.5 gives 68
